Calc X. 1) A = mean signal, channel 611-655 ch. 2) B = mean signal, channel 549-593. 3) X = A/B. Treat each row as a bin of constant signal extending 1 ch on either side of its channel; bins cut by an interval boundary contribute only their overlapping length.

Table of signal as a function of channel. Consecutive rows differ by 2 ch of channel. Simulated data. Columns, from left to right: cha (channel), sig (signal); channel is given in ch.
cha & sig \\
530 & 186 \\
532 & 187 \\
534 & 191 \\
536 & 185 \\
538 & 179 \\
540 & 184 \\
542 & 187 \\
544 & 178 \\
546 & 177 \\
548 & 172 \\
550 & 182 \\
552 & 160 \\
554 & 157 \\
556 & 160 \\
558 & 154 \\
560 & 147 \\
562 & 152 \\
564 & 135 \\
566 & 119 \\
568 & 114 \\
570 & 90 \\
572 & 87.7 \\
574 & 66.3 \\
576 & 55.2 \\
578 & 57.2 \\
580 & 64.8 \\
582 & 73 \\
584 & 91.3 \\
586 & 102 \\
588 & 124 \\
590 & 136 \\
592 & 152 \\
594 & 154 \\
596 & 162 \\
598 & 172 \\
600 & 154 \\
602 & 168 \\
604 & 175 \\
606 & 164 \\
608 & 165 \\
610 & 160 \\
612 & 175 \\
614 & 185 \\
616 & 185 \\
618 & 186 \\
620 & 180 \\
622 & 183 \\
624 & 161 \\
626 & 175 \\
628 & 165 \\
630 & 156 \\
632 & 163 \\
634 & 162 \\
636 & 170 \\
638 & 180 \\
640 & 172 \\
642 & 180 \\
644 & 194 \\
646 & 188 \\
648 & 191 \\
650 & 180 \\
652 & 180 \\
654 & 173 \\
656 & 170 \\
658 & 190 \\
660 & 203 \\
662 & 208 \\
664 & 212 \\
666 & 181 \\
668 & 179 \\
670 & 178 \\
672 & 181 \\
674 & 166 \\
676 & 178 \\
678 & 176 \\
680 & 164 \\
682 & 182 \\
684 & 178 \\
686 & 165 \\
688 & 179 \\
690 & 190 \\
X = 1.51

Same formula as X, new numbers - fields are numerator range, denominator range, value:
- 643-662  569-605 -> 1.61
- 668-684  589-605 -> 1.10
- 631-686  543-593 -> 1.45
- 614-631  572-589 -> 2.19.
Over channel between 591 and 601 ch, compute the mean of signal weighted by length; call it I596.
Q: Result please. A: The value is 159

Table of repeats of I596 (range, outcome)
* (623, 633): 164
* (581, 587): 88.8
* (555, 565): 150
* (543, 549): 176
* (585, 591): 121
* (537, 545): 182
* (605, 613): 166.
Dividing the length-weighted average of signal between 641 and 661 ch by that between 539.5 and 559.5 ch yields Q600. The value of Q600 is 1.09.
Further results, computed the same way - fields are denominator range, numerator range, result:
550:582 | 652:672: 1.62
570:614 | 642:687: 1.44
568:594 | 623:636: 1.73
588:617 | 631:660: 1.10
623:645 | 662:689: 1.05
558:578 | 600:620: 1.61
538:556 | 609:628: 1.01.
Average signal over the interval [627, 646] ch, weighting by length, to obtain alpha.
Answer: 172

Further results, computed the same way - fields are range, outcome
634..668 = 185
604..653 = 175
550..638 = 143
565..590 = 89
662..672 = 189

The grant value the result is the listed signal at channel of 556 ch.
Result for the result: 160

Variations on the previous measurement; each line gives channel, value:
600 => 154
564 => 135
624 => 161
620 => 180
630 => 156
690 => 190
